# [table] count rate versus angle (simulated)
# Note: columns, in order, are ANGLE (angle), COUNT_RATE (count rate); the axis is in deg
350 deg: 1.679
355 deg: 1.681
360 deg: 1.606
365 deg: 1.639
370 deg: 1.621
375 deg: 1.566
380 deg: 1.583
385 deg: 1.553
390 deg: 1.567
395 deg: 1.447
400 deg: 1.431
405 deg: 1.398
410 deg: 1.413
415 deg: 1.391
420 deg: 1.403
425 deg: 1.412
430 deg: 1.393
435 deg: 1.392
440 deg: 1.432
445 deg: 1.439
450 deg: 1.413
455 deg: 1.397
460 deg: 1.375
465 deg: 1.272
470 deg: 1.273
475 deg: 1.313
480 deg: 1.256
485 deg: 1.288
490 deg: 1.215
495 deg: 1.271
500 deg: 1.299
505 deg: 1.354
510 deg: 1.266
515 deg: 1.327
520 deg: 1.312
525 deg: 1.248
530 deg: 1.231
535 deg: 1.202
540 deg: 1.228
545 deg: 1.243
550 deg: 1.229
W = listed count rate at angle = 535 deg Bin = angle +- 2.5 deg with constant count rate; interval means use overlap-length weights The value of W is 1.202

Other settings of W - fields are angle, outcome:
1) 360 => 1.606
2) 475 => 1.313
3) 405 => 1.398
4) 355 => 1.681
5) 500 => 1.299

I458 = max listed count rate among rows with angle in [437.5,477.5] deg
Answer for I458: 1.439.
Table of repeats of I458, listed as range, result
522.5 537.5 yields 1.248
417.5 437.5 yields 1.412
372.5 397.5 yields 1.583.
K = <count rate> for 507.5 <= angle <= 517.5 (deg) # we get 1.3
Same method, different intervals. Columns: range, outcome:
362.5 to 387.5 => 1.59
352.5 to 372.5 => 1.64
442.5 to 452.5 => 1.43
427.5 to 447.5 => 1.41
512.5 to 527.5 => 1.3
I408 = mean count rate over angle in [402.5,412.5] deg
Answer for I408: 1.41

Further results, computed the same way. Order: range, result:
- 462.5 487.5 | 1.28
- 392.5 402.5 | 1.44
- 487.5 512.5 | 1.28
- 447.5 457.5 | 1.41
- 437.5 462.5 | 1.41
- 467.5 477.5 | 1.29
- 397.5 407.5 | 1.41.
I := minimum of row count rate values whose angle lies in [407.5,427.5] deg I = 1.391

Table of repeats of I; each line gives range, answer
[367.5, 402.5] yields 1.431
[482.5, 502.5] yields 1.215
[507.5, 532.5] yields 1.231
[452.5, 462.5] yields 1.375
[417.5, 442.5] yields 1.392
